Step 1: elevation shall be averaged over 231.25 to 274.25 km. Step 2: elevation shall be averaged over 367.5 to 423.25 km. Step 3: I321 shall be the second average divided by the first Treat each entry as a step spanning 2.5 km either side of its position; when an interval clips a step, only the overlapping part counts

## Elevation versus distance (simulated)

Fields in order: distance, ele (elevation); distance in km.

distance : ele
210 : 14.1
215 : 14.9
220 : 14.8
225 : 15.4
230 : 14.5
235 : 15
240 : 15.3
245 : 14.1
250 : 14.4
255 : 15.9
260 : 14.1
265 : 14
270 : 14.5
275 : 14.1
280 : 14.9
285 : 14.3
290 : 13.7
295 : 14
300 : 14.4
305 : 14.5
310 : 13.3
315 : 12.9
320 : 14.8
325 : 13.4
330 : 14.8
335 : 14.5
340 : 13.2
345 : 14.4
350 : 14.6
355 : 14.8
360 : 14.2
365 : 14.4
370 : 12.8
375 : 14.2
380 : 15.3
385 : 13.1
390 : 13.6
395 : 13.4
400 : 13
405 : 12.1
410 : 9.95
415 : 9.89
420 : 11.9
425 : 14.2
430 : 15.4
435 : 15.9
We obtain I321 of 0.9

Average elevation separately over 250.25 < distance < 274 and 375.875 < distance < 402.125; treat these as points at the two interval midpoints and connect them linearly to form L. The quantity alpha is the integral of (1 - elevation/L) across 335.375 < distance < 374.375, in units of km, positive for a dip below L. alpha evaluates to -0.4 km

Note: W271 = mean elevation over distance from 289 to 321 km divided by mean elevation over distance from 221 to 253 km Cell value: 0.9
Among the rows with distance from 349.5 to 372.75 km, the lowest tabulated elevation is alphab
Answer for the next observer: 12.8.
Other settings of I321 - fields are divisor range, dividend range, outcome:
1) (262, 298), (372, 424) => 0.89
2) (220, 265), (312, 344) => 0.94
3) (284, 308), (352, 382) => 1.01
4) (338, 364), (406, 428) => 0.81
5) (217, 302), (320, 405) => 0.96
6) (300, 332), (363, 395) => 0.99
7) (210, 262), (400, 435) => 0.85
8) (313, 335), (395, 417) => 0.82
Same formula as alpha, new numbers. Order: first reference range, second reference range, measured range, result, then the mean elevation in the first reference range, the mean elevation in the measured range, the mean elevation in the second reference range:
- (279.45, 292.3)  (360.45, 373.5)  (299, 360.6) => -0.76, 14.2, 14.1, 13.7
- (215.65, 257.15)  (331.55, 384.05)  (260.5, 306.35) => 1.22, 14.9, 14.3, 14.2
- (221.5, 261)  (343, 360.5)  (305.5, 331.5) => 1.39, 14.9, 13.9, 14.5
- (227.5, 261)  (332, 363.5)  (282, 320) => 1.50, 14.8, 13.9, 14.3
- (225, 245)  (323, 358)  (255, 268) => 0.27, 14.9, 14.4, 14.3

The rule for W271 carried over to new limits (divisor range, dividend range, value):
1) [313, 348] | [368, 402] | 0.97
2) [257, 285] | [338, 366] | 1.00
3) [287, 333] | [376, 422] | 0.90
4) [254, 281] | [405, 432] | 0.84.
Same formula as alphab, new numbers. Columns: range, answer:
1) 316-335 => 13.4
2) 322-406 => 12.1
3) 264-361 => 12.9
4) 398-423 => 9.89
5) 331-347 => 13.2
